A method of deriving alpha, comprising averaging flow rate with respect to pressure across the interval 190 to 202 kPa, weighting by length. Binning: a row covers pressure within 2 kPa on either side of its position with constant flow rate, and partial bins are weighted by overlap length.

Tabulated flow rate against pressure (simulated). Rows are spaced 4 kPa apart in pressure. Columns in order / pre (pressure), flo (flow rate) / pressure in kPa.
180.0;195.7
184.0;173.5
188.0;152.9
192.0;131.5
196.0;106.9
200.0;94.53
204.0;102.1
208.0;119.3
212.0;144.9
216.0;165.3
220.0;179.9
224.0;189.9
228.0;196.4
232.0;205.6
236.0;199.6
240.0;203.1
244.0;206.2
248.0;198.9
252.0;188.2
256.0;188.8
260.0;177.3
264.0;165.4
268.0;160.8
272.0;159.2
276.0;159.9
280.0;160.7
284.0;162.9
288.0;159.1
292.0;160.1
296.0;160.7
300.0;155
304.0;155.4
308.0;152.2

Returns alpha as 111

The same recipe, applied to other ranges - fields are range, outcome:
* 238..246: 205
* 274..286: 161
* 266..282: 160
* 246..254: 194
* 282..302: 160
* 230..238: 203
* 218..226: 185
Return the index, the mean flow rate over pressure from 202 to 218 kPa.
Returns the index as 133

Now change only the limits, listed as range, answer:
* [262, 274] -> 162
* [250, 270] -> 176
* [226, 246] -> 202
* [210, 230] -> 175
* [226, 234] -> 201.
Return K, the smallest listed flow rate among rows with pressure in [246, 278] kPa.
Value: 159.2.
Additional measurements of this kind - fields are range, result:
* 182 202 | 94.53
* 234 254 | 188.2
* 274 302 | 155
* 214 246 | 165.3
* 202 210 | 102.1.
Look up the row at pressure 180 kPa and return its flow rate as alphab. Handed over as 195.7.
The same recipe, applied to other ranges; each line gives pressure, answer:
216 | 165.3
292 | 160.1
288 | 159.1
